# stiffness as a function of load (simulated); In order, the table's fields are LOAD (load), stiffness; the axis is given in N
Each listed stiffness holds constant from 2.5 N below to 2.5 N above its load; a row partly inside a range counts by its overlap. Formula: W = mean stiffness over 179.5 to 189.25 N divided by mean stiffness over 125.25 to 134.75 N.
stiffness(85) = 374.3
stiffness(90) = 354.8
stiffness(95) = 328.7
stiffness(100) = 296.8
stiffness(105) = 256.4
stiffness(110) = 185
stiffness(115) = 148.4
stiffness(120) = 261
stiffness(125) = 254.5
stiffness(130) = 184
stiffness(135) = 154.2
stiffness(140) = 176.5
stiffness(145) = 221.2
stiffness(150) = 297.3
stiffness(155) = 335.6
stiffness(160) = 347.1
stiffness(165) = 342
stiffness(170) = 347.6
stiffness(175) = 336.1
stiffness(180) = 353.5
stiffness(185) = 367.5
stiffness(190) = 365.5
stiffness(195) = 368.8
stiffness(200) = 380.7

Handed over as 1.9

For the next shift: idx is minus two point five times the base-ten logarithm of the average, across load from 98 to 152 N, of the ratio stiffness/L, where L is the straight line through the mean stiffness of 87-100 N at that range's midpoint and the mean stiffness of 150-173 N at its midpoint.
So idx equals 0.46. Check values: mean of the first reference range 334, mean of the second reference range 338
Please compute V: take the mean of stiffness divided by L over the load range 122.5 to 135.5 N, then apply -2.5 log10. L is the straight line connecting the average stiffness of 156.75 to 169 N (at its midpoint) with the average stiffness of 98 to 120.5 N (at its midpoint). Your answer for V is 0.29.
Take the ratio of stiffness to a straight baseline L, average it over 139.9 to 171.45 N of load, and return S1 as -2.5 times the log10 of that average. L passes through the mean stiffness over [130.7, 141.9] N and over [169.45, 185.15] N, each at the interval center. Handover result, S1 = -0.19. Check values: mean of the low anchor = 168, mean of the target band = 303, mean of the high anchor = 349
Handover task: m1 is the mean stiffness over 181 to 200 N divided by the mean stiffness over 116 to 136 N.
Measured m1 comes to 1.73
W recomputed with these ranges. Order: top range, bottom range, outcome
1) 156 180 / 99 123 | 1.52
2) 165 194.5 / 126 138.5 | 1.97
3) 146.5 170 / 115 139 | 1.60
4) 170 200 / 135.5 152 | 1.63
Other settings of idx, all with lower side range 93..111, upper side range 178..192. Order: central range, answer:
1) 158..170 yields -0.02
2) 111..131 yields 0.35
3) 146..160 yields 0.06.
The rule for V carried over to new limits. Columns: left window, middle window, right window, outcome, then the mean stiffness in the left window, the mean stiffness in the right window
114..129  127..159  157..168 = 0.24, 225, 344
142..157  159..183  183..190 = -0.05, 279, 367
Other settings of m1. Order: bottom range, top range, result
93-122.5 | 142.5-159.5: 1.19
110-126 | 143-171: 1.48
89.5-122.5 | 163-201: 1.39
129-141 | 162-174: 2.03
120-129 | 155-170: 1.40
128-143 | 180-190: 2.10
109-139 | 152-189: 1.76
